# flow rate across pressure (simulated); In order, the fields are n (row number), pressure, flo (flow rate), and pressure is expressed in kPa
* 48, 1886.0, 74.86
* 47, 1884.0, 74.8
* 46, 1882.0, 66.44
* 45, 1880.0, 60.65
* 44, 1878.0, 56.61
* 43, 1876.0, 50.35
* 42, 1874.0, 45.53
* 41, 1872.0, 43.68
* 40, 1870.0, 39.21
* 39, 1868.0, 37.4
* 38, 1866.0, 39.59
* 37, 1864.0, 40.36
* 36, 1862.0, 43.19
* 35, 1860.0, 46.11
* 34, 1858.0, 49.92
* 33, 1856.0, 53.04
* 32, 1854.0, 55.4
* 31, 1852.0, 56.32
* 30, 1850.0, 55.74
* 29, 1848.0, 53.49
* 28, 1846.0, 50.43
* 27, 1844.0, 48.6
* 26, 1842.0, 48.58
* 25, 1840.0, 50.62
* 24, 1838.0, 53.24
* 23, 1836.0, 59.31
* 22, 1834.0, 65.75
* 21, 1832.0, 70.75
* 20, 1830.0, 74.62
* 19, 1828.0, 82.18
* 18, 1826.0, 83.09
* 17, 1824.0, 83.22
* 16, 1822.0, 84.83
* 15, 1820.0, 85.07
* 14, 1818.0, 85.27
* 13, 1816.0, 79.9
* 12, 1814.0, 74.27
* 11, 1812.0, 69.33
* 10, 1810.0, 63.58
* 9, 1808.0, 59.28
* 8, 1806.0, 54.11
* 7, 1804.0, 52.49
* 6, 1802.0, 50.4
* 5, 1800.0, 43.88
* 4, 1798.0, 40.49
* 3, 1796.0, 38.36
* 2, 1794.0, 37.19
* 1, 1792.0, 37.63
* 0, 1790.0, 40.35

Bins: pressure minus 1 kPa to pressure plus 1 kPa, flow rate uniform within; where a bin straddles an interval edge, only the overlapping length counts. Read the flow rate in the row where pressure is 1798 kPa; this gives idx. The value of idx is 40.49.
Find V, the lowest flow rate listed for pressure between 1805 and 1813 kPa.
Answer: 54.11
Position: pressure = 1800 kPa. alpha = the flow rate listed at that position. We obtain 43.88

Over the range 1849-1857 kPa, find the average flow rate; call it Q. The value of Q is 55.1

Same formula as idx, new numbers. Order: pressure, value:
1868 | 37.4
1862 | 43.19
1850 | 55.74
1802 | 50.4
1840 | 50.62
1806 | 54.11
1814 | 74.27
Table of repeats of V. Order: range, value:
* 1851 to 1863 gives 43.19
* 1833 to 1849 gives 48.58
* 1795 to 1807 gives 38.36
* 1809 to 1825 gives 63.58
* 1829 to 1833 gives 70.75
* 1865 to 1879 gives 37.4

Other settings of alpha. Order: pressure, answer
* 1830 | 74.62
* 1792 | 37.63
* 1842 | 48.58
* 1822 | 84.83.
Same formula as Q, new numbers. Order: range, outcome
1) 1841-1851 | 51.4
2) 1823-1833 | 78.8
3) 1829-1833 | 72.7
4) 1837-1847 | 50.3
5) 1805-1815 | 64.1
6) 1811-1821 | 78.8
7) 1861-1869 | 40.1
